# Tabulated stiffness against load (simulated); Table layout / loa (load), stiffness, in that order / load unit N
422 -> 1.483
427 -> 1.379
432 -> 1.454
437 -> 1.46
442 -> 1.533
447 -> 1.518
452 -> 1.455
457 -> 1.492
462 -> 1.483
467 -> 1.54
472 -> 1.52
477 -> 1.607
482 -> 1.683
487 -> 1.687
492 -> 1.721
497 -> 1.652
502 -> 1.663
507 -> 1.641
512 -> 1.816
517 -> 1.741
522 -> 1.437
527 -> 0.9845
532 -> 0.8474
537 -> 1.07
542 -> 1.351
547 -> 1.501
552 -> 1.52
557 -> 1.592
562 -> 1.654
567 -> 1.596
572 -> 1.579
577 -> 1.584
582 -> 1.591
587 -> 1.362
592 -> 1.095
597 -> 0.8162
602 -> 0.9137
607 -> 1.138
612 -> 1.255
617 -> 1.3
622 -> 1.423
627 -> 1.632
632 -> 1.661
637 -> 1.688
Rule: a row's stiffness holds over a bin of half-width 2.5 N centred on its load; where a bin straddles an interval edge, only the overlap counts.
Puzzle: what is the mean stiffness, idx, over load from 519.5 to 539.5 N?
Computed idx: 1.08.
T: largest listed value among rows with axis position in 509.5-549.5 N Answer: 1.816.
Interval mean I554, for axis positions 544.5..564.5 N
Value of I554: 1.57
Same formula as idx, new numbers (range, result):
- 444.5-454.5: 1.49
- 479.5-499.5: 1.69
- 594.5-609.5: 0.956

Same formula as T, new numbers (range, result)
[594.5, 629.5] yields 1.632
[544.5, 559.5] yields 1.592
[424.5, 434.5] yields 1.454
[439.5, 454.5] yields 1.533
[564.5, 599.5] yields 1.596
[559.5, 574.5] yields 1.654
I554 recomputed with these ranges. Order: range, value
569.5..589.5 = 1.53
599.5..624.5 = 1.21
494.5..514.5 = 1.69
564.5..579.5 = 1.59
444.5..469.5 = 1.5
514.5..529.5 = 1.39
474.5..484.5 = 1.65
